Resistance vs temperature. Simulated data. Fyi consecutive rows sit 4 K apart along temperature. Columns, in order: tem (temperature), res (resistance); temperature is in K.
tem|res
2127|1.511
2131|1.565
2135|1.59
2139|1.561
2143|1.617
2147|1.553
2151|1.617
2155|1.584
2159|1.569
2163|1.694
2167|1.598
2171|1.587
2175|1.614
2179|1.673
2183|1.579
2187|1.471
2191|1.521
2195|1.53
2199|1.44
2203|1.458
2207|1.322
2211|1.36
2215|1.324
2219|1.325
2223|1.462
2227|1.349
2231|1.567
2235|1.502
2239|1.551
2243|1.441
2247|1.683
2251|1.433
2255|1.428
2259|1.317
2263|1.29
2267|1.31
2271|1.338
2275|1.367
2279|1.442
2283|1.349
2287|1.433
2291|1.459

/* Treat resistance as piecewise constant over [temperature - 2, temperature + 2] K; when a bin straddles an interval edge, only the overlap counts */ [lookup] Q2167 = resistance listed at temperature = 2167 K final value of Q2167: 1.598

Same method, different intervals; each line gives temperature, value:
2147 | 1.553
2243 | 1.441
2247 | 1.683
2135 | 1.59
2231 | 1.567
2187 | 1.471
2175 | 1.614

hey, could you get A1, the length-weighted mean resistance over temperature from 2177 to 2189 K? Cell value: 1.57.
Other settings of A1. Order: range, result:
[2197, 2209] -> 1.41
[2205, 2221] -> 1.33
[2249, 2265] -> 1.37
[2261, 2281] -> 1.35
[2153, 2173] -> 1.61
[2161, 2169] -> 1.65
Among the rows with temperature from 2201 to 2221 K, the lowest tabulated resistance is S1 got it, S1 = 1.322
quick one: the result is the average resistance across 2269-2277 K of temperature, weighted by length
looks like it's 1.35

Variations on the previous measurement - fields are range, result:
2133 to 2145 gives 1.59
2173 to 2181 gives 1.64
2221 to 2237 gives 1.47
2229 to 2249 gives 1.55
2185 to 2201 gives 1.49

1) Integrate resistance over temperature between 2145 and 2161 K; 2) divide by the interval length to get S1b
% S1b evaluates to 1.58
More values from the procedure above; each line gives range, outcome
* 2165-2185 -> 1.61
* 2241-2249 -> 1.56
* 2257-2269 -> 1.31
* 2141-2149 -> 1.58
